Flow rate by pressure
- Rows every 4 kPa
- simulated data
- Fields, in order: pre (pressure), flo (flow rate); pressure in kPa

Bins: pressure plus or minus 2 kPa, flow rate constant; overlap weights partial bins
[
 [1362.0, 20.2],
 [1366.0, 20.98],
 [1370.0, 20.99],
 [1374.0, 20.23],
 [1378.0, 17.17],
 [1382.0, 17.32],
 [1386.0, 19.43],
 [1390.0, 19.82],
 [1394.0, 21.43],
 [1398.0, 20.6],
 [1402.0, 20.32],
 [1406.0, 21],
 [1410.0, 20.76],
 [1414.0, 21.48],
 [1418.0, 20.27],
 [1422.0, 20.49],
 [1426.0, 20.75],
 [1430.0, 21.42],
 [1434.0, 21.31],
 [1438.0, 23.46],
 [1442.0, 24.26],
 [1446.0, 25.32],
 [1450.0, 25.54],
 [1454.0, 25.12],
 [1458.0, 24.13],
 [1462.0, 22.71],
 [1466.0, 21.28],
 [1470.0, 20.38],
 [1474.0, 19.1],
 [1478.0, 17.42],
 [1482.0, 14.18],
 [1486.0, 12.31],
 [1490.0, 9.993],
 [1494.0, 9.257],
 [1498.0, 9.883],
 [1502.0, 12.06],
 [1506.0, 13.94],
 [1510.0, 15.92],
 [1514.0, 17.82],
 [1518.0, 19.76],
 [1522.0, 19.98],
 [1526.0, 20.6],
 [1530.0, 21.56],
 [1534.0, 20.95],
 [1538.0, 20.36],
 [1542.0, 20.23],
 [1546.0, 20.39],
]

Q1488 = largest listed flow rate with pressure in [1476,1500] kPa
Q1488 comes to 17.42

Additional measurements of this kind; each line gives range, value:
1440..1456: 25.54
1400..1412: 21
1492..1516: 17.82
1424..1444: 24.26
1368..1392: 20.99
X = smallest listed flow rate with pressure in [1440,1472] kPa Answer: 20.38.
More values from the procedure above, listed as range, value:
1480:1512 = 9.257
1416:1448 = 20.27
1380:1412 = 17.32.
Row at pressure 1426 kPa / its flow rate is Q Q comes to 20.75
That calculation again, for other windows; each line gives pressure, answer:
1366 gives 20.98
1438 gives 23.46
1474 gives 19.1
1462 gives 22.71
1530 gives 21.56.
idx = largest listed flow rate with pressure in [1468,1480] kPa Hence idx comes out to 20.38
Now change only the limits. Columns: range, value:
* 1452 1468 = 25.12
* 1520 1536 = 21.56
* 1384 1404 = 21.43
